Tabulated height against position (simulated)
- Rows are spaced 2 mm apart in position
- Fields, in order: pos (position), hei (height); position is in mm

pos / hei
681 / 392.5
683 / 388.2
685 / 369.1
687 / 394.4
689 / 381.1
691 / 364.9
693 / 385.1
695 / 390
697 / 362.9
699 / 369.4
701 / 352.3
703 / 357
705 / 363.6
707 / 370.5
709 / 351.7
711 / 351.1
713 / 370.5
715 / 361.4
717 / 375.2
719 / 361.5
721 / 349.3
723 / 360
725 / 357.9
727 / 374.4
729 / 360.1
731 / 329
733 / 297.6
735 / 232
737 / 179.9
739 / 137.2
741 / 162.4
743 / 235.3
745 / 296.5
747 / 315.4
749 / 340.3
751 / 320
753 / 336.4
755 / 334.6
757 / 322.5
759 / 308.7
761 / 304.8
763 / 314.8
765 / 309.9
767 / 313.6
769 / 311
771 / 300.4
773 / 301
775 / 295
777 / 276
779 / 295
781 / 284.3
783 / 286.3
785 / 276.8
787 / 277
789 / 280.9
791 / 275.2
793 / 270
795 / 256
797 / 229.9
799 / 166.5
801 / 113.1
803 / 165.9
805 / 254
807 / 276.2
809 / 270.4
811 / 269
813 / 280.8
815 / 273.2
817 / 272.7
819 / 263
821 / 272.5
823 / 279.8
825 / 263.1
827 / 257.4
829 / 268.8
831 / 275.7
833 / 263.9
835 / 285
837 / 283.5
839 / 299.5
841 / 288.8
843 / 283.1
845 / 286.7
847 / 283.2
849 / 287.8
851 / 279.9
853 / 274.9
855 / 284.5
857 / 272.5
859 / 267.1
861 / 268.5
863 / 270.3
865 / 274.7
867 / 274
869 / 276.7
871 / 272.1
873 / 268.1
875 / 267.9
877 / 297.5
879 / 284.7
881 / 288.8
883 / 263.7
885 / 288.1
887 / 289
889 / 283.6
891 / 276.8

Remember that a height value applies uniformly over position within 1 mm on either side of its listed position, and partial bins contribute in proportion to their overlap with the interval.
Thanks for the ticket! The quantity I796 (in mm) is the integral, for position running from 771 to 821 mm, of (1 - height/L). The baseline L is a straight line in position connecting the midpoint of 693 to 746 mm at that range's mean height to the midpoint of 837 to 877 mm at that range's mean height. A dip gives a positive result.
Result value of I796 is 6.6 mm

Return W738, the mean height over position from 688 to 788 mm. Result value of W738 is 319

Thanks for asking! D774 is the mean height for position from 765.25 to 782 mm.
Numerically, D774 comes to 298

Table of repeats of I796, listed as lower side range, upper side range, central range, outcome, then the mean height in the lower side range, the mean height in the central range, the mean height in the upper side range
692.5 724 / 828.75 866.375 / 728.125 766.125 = 6.0 mm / 364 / 286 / 279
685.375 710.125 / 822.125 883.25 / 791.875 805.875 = 4.6 mm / 370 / 208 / 277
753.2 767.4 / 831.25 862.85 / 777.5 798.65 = 2.4 mm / 317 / 270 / 280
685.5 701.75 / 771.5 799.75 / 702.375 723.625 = -0.5 mm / 375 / 361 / 271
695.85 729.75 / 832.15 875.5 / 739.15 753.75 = 2.7 mm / 362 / 277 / 278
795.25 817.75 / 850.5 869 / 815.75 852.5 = -3.3 mm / 234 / 277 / 274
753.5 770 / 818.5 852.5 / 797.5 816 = 3.9 mm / 316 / 230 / 278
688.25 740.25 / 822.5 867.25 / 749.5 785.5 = 0.9 mm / 339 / 306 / 277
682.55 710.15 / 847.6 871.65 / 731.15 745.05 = 5.0 mm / 371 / 222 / 275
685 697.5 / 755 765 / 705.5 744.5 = 4.2 mm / 380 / 312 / 315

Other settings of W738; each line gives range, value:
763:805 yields 265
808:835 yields 271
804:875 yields 275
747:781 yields 311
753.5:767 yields 316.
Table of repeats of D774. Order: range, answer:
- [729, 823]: 272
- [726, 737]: 306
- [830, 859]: 282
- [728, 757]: 278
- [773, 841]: 263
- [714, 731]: 361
